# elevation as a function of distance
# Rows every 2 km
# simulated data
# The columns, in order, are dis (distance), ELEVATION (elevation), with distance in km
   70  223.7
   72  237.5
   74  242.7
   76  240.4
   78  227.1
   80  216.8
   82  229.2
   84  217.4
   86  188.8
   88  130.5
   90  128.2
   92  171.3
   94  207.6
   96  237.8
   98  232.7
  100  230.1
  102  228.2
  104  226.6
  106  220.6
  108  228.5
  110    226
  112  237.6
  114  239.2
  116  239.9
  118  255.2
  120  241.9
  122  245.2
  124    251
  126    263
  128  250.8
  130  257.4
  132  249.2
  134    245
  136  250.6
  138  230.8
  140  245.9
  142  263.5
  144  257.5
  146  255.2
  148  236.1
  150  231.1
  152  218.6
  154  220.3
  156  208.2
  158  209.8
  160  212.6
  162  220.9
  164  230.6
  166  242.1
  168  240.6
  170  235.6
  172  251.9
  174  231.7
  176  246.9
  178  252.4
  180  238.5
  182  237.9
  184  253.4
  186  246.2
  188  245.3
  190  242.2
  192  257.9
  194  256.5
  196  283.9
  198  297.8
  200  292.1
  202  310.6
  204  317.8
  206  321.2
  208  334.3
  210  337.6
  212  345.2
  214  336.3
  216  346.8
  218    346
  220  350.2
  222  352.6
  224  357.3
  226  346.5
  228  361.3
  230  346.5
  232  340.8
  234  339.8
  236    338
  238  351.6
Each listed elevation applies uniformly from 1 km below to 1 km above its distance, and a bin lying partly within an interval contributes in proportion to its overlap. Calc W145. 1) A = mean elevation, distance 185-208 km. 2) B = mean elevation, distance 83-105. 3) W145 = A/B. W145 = 1.4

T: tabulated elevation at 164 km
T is 230.6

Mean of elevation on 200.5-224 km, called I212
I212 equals 336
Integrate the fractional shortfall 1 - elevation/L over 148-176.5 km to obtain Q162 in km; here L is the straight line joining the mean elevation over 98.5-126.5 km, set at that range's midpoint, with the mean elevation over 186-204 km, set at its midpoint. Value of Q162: 3.4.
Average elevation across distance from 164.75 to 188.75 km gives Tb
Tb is 243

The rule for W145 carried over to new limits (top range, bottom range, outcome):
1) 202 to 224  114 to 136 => 1.36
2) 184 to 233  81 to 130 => 1.41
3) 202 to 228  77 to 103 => 1.67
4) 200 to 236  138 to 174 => 1.45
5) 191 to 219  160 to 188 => 1.31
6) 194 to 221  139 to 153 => 1.32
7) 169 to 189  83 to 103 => 1.24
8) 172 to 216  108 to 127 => 1.15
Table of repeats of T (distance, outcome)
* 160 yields 212.6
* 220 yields 350.2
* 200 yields 292.1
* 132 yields 249.2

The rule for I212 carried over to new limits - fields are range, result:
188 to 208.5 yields 288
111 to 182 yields 240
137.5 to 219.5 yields 264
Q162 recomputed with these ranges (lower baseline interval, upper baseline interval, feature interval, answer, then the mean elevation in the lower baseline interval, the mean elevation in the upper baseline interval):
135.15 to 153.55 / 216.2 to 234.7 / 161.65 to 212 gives 5.41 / 243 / 349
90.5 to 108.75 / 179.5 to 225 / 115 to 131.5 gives -0.95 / 218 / 301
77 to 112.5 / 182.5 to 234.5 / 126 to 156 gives 0.97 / 210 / 313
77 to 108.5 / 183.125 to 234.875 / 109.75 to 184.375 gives 4.45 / 207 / 314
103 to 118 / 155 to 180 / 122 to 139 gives -1.23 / 233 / 232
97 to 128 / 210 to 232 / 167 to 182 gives 2.93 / 238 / 348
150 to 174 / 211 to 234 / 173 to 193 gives 1.73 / 227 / 348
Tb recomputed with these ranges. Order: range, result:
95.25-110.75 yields 229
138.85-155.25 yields 240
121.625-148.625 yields 250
